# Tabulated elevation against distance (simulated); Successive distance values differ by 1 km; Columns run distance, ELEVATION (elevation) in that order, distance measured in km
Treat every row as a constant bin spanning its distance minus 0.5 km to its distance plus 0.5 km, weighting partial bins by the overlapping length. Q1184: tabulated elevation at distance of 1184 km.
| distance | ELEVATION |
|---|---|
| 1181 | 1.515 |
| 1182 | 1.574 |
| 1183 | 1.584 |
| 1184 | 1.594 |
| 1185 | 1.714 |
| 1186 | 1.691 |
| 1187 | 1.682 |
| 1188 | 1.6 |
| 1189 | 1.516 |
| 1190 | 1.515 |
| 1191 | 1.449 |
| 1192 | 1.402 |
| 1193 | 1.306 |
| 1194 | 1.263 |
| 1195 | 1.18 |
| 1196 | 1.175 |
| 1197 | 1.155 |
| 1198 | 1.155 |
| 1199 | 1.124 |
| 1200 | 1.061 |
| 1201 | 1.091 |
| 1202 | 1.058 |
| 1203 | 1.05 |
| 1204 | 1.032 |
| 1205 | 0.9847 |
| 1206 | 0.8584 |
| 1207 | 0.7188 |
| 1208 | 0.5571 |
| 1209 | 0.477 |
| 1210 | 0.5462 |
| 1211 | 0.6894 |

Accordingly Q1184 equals 1.594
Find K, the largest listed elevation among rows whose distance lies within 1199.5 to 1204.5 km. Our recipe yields 1.091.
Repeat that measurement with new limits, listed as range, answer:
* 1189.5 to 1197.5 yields 1.515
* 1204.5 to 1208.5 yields 0.9847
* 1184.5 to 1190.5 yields 1.714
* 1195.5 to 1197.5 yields 1.175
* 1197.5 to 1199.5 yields 1.155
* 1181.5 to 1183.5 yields 1.584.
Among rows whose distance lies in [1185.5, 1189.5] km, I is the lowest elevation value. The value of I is 1.516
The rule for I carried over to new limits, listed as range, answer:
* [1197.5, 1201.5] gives 1.061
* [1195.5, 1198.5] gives 1.155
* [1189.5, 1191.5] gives 1.449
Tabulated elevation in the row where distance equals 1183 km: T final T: 1.584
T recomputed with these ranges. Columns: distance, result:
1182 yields 1.574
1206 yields 0.8584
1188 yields 1.6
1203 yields 1.05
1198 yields 1.155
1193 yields 1.306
